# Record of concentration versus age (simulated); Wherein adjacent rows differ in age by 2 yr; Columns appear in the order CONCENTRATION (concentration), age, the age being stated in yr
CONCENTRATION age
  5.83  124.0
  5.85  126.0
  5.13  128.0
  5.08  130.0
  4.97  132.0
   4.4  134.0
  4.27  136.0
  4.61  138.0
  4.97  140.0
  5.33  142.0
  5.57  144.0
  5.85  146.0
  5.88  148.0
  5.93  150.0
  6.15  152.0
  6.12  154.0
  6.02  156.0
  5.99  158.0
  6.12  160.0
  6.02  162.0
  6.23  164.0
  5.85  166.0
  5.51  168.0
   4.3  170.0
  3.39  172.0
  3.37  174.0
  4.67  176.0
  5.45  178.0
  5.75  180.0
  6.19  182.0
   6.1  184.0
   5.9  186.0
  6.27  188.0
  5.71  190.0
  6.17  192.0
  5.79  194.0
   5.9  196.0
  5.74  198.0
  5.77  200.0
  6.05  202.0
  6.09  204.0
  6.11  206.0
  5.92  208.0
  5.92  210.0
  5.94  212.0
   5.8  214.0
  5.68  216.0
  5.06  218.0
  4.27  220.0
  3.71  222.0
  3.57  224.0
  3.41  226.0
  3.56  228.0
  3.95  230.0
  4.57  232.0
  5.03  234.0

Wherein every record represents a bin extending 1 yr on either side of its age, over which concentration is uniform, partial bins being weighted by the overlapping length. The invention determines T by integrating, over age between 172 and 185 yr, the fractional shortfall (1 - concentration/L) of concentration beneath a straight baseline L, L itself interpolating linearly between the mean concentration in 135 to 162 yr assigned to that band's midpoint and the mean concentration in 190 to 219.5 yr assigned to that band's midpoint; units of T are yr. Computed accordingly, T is 1.4 yr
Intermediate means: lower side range 5.62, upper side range 5.82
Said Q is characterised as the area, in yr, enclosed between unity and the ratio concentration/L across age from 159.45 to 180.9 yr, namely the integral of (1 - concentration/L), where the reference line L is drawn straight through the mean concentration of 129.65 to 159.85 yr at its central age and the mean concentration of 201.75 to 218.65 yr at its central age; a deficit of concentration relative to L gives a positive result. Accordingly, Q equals 1.8 yr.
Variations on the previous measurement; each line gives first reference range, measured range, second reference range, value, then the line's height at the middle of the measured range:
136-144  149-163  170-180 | -4.05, 4.69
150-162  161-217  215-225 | -4.80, 5.24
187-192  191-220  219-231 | -4.90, 5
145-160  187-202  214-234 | -2.71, 5.01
